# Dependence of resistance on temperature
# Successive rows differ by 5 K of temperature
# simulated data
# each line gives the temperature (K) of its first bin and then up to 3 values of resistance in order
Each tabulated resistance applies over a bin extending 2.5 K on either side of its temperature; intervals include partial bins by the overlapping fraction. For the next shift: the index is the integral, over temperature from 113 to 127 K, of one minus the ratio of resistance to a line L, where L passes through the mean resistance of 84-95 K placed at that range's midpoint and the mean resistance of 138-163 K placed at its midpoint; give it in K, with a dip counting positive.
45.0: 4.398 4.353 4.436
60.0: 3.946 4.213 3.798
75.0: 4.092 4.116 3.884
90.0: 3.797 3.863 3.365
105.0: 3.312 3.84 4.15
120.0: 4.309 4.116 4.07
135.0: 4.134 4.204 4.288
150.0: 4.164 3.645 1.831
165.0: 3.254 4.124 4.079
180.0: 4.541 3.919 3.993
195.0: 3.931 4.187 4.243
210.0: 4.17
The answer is -1.8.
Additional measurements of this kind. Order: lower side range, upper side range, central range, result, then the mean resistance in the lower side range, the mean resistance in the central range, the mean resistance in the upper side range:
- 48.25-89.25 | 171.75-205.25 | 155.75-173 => 4.0 K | 4.09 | 3.16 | 4.12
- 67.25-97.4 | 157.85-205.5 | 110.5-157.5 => -3.0 K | 3.93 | 4.11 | 3.81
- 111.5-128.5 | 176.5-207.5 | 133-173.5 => 4.3 K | 4.16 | 3.71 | 4.13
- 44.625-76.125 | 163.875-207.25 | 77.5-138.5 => 3.0 K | 4.17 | 3.92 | 4.05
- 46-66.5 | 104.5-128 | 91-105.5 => 1.8 K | 4.25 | 3.57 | 4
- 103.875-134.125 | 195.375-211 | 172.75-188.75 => -0.2 K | 4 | 4.17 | 4.17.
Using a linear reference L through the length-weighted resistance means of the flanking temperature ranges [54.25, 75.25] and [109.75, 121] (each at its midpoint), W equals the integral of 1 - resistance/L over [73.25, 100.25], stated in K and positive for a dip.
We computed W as 1.4 K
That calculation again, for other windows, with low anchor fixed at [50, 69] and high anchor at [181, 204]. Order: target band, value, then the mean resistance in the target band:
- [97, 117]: 2.3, 3.66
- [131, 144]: -0.2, 4.17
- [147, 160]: 1.8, 3.52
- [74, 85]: 0.3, 4.06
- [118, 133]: -0.1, 4.16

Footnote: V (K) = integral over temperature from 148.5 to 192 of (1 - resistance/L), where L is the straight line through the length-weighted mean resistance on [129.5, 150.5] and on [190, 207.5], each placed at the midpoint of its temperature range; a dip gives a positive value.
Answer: 4.5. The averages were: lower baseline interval 4.18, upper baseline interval 4.1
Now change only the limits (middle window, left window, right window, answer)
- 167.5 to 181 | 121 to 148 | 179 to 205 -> -0.3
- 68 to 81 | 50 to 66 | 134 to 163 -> 0.4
